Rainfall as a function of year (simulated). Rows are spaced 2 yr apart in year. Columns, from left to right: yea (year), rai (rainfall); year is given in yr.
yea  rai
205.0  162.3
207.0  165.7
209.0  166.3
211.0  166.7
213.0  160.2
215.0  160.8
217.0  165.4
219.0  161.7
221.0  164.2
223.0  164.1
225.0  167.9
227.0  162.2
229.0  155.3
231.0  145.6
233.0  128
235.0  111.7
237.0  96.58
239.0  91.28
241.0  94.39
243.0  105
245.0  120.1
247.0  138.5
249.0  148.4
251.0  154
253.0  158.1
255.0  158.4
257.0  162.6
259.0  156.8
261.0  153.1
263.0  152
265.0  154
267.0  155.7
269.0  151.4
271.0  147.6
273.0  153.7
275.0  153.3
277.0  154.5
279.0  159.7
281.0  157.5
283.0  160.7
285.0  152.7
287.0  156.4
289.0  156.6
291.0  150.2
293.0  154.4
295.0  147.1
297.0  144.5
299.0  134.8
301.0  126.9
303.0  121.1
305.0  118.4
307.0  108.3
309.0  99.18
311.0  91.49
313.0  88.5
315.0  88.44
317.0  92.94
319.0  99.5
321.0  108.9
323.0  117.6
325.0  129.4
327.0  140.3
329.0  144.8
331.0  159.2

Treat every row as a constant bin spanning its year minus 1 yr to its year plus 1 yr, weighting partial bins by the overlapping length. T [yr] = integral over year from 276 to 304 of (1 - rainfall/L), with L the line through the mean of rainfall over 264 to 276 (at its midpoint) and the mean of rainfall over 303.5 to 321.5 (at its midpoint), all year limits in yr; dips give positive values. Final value -4.5 yr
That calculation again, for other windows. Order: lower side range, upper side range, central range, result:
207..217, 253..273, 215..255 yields 5.1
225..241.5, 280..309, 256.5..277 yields -3.0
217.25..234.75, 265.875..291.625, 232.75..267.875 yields 4.3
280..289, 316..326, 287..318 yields 2.8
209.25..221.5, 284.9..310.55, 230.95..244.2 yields 4.1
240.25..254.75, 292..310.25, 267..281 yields -2.5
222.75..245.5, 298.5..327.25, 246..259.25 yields -3.3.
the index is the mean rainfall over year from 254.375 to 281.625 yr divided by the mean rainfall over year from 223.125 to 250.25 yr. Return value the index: 1.20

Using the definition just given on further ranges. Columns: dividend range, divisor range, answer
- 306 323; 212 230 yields 0.61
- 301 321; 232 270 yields 0.75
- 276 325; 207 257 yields 0.89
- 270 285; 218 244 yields 1.15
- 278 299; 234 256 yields 1.22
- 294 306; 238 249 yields 1.17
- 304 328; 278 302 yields 0.71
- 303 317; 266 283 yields 0.65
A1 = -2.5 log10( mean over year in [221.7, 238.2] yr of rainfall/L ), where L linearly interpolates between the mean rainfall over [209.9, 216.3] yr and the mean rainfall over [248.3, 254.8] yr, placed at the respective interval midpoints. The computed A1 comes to 0.13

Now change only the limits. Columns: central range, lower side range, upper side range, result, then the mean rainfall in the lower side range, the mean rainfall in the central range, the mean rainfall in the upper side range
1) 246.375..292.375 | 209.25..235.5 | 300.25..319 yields -0.21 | 156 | 154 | 103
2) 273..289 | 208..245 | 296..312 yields -0.24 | 142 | 156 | 118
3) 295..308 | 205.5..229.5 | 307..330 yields -0.08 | 164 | 127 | 109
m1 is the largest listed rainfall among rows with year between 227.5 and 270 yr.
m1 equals 162.6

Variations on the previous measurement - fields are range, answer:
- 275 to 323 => 160.7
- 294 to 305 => 147.1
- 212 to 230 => 167.9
